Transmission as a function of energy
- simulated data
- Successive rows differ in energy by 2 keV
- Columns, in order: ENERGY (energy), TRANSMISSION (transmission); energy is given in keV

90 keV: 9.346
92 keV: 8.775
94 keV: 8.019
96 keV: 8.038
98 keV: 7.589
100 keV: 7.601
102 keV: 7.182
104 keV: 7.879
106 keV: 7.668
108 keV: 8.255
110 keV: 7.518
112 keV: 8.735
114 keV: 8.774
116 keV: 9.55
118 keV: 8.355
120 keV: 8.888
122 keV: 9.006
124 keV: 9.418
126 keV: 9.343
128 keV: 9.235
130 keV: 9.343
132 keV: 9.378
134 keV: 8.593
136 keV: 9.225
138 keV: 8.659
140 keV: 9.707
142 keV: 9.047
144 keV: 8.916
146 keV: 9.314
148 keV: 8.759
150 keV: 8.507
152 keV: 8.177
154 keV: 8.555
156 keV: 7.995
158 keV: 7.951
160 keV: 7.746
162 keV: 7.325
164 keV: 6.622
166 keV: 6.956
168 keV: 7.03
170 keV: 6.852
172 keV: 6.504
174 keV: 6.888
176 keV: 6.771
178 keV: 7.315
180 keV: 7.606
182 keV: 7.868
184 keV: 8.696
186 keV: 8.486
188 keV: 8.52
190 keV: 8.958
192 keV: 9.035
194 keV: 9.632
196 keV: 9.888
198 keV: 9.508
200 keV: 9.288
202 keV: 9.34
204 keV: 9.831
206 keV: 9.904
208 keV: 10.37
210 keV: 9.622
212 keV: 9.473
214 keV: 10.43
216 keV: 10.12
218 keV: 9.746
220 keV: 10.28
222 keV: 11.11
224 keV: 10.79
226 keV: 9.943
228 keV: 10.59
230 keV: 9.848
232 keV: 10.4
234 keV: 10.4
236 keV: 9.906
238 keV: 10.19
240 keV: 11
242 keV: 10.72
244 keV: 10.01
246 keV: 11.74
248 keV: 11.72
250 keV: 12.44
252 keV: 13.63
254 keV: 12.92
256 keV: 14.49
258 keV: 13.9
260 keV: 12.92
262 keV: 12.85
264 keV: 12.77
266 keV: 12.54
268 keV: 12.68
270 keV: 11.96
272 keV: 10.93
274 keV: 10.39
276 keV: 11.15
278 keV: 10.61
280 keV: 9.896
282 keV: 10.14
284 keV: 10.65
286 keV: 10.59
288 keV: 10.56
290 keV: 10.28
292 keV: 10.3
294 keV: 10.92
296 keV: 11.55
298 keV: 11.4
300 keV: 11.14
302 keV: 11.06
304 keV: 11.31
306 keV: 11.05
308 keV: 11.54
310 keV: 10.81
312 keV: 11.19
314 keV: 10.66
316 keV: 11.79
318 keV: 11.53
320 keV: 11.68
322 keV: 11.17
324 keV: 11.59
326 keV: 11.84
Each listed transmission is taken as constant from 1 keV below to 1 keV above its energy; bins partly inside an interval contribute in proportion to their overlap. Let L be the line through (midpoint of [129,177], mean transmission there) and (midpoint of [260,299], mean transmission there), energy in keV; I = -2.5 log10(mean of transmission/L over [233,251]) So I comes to -0.06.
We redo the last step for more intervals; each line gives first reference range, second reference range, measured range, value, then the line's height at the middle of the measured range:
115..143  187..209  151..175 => 0.25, 9.3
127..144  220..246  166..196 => 0.23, 9.75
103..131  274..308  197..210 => 0.01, 9.75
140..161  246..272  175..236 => 0.13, 10.7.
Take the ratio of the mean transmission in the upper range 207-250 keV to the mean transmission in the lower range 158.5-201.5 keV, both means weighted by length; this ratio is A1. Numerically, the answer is 1.3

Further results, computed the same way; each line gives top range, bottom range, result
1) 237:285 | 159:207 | 1.44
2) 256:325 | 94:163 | 1.33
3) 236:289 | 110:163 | 1.33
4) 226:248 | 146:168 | 1.33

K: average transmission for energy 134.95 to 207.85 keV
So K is 8.4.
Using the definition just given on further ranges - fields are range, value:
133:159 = 8.72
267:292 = 10.8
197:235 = 10.1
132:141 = 9.08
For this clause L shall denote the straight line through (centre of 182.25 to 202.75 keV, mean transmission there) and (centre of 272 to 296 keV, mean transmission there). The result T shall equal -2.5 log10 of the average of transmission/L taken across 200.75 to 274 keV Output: -0.14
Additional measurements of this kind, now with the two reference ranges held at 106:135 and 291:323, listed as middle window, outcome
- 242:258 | -0.183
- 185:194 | 0.101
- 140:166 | 0.123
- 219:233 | -0.026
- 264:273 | -0.134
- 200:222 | 0.005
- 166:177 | 0.358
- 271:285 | 0.029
